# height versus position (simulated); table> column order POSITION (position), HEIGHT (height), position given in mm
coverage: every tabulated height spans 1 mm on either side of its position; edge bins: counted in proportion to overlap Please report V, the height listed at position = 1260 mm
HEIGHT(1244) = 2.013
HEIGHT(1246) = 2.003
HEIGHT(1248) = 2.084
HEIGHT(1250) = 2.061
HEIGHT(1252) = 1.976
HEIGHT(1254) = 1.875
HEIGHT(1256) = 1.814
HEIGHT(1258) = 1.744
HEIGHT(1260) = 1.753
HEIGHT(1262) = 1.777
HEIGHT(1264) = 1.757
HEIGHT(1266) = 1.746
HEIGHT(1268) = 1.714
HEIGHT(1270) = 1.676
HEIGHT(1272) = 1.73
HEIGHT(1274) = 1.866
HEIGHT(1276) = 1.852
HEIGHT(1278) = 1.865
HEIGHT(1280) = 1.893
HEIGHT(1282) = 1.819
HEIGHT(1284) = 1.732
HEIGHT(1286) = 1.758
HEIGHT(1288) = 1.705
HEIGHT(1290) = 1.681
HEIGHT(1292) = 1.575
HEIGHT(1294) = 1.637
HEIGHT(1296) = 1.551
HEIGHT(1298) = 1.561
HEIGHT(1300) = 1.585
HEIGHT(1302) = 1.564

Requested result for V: 1.753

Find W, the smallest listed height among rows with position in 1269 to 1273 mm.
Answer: 1.676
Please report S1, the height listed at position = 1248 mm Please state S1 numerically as 2.084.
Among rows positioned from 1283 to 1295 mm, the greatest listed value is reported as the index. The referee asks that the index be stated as 1.758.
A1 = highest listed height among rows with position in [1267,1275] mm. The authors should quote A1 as 1.866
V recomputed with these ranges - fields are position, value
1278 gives 1.865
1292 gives 1.575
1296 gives 1.551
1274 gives 1.866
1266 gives 1.746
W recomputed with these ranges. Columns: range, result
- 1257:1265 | 1.744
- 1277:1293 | 1.575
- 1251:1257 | 1.814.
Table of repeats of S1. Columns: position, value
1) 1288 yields 1.705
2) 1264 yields 1.757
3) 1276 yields 1.852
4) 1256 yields 1.814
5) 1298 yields 1.561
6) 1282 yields 1.819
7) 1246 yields 2.003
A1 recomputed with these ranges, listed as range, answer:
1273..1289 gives 1.893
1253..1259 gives 1.875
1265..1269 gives 1.746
